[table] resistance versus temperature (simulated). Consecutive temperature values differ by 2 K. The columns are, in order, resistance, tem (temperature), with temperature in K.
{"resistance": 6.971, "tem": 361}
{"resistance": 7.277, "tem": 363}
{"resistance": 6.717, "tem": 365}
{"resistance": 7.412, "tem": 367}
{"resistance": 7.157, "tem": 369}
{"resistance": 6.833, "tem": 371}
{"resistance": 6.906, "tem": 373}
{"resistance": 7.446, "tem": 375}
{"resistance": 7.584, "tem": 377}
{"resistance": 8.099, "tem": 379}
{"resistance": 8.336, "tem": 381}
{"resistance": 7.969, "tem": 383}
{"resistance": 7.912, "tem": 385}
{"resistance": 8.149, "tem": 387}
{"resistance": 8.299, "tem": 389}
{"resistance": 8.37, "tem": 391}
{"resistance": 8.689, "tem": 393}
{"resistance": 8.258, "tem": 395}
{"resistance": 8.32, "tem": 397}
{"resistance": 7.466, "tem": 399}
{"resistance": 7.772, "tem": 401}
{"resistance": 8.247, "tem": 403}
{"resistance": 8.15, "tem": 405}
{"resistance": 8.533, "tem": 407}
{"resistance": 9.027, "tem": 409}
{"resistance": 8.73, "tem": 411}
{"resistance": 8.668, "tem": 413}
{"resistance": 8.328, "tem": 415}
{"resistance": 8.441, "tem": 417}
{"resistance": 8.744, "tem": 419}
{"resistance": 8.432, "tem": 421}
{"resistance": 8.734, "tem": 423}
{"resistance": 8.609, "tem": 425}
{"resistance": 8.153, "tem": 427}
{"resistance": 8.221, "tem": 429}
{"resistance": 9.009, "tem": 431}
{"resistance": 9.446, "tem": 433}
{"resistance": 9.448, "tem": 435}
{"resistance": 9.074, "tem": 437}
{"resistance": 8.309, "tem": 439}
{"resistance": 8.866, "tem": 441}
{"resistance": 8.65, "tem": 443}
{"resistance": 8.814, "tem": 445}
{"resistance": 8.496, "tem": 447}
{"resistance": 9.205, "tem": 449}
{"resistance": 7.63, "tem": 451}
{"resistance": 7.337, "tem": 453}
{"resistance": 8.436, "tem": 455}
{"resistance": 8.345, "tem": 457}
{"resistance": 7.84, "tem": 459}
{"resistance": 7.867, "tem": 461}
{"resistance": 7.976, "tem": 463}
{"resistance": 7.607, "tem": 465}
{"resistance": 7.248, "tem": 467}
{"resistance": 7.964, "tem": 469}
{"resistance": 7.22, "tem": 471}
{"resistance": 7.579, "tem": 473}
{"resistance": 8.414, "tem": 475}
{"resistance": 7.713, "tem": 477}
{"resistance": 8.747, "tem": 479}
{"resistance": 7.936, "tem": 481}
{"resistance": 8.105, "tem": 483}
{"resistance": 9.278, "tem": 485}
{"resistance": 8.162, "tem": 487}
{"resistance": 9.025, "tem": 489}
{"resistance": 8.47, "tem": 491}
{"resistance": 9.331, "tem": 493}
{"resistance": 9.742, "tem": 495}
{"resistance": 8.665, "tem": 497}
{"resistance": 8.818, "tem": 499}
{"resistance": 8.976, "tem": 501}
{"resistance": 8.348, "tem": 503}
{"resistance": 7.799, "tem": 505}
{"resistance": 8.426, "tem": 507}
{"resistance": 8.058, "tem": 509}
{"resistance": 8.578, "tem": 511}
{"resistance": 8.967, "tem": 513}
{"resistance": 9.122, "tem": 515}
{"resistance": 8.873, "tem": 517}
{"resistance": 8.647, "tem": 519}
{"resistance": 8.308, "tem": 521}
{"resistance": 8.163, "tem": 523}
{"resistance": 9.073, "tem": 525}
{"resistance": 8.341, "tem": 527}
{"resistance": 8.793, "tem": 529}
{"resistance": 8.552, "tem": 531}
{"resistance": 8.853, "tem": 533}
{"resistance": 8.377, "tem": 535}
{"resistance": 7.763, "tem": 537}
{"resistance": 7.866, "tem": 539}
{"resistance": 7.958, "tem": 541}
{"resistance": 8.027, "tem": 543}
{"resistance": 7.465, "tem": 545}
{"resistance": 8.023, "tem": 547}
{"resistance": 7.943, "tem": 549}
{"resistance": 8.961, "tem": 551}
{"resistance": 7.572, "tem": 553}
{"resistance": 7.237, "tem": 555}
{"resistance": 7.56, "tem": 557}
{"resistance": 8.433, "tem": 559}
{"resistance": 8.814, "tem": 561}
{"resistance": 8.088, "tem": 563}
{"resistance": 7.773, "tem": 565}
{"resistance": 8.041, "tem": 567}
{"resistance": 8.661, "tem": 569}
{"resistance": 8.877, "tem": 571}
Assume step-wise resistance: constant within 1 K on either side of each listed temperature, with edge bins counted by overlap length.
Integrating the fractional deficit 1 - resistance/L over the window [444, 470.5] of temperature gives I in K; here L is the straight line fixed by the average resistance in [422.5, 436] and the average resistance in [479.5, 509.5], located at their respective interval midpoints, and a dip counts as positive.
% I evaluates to 2.1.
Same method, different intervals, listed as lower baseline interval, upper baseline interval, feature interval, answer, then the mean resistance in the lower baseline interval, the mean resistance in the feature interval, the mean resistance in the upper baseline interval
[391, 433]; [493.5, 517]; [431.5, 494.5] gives 1.7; 8.45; 8.36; 8.7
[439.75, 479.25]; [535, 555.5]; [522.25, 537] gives -1.1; 8.09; 8.54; 7.92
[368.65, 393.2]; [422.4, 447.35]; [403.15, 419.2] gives -0.4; 7.82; 8.55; 8.76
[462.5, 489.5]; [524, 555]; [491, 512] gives -1.4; 8.05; 8.66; 8.21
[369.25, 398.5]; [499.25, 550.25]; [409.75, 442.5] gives -2.6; 7.91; 8.7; 8.38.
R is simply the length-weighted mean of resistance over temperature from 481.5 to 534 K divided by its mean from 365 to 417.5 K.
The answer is 1.1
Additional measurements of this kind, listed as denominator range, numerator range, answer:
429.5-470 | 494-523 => 1.03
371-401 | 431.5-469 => 1.05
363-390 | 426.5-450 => 1.16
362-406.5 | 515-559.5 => 1.06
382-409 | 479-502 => 1.07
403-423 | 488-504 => 1.04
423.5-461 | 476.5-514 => 1.01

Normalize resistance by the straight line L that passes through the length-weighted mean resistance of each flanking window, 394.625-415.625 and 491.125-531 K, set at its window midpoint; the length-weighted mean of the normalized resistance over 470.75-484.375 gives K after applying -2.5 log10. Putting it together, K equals 0.07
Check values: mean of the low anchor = 8.32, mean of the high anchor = 8.68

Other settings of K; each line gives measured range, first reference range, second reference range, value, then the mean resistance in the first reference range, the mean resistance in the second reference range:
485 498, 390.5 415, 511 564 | -0.08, 8.35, 8.3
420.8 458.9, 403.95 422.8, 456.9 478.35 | -0.05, 8.57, 7.79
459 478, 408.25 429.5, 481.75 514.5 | 0.12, 8.56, 8.67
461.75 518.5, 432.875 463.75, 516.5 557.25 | -0.01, 8.46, 8.21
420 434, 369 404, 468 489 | -0.08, 7.9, 8.16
